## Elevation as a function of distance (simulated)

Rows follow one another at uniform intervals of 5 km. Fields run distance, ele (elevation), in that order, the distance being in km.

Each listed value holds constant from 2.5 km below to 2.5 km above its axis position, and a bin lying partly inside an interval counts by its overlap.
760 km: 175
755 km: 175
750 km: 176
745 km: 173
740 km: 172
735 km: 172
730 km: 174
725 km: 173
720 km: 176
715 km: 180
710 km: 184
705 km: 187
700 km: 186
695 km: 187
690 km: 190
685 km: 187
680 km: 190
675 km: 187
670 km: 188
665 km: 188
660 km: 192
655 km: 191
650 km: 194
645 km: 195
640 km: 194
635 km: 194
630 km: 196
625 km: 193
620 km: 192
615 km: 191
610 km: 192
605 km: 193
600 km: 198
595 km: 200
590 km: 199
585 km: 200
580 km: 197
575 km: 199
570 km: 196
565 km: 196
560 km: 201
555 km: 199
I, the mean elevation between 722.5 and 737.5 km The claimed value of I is 173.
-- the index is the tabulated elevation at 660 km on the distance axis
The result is 192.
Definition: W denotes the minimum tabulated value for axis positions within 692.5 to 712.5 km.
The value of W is 184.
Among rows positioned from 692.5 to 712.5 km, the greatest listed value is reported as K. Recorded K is 187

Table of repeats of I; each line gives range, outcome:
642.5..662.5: 193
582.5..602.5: 199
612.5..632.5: 193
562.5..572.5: 196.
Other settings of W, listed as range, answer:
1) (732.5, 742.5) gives 172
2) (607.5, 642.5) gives 191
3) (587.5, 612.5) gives 192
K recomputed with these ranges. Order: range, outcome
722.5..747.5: 174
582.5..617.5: 200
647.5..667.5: 194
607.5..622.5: 192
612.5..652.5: 196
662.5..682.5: 190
